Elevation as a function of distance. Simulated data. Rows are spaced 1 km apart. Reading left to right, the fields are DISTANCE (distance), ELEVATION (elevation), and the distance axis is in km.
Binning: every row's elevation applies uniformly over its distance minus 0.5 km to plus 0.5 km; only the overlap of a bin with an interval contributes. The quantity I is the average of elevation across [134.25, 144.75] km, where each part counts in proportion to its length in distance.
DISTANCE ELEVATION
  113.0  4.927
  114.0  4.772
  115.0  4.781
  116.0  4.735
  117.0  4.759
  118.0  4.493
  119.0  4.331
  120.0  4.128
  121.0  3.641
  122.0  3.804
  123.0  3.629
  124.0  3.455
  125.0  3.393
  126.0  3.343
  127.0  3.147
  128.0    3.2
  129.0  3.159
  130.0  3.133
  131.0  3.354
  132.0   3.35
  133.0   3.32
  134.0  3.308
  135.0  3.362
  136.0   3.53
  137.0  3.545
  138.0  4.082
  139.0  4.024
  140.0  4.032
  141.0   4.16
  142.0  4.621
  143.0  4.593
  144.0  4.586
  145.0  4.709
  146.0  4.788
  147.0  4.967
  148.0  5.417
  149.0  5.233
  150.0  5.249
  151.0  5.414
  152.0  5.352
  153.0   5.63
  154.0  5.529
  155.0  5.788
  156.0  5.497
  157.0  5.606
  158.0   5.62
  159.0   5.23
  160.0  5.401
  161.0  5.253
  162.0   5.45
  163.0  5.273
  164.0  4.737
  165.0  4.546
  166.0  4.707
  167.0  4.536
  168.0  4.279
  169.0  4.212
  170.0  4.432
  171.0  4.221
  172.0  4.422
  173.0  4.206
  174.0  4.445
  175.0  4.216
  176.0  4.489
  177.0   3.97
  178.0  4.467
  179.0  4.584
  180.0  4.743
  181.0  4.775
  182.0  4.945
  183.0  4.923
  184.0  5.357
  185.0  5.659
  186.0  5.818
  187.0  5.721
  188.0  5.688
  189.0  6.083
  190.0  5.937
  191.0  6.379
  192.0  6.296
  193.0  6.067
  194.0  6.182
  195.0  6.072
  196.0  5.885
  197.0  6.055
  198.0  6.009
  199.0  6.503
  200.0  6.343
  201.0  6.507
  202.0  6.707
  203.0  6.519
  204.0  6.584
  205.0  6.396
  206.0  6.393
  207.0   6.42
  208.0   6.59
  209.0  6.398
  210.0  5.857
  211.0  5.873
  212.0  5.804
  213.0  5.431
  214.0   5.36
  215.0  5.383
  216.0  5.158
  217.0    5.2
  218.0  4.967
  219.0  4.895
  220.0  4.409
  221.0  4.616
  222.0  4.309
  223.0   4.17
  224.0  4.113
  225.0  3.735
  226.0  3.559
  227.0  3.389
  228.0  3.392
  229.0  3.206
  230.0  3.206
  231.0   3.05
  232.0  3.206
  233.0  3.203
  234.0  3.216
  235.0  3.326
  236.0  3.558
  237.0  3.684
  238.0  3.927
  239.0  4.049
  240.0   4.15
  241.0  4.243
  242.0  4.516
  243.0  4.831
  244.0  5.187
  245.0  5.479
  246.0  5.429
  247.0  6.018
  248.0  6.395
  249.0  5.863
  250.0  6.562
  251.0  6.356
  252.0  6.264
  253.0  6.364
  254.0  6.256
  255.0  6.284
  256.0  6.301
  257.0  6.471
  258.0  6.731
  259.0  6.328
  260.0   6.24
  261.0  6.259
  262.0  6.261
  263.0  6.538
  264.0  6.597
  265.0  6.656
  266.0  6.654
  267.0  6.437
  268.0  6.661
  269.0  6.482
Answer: 4.05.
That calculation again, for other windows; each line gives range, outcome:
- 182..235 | 5.25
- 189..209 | 6.3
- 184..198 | 5.97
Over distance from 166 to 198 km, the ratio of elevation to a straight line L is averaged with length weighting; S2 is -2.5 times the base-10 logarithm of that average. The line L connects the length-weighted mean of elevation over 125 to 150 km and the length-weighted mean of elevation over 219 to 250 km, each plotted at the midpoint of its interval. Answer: -0.25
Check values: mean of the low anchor 3.97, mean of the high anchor 4.23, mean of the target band 5.14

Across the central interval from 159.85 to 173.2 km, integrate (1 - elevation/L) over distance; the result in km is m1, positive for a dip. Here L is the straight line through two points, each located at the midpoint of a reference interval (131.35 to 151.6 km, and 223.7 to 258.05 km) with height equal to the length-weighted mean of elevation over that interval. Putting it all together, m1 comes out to -0.83 km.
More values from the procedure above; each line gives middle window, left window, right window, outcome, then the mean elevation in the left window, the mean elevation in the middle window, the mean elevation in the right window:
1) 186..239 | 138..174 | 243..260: 4.1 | 4.89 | 5.13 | 6.11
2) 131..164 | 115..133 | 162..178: -4.8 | 3.73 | 4.73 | 4.48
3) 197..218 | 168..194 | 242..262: -2.4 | 5.05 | 6.05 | 6.05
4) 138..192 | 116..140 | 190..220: -2.7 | 3.66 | 4.98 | 5.98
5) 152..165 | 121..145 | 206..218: -3.1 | 3.68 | 5.38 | 5.76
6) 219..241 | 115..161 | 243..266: 7.9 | 4.36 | 3.73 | 6.2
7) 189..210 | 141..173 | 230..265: -4.9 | 4.98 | 6.3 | 5.26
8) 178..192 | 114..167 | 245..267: -0.7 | 4.43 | 5.43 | 6.31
